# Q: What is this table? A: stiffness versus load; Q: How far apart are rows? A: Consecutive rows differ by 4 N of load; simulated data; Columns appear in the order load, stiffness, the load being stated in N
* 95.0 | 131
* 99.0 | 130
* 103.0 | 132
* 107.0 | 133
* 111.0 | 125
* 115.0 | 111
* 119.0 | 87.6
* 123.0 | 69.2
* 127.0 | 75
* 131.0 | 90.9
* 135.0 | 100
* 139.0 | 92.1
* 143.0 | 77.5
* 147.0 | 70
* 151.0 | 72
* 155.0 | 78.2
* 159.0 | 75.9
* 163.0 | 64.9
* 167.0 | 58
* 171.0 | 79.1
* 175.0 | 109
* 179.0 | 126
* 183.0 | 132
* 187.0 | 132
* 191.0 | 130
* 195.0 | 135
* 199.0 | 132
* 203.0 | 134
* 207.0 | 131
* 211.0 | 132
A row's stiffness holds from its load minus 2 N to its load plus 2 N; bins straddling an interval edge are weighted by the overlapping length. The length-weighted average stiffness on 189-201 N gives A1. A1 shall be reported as 132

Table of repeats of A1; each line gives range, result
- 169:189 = 116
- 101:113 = 130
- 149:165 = 72.8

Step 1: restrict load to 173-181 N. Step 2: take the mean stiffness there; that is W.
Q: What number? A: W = 118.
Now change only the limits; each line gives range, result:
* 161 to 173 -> 67.3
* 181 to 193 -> 131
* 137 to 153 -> 77.9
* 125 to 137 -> 88.6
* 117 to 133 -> 80.7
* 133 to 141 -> 96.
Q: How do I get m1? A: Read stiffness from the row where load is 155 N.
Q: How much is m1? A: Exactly 78.2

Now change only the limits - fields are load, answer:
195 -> 135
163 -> 64.9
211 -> 132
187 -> 132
